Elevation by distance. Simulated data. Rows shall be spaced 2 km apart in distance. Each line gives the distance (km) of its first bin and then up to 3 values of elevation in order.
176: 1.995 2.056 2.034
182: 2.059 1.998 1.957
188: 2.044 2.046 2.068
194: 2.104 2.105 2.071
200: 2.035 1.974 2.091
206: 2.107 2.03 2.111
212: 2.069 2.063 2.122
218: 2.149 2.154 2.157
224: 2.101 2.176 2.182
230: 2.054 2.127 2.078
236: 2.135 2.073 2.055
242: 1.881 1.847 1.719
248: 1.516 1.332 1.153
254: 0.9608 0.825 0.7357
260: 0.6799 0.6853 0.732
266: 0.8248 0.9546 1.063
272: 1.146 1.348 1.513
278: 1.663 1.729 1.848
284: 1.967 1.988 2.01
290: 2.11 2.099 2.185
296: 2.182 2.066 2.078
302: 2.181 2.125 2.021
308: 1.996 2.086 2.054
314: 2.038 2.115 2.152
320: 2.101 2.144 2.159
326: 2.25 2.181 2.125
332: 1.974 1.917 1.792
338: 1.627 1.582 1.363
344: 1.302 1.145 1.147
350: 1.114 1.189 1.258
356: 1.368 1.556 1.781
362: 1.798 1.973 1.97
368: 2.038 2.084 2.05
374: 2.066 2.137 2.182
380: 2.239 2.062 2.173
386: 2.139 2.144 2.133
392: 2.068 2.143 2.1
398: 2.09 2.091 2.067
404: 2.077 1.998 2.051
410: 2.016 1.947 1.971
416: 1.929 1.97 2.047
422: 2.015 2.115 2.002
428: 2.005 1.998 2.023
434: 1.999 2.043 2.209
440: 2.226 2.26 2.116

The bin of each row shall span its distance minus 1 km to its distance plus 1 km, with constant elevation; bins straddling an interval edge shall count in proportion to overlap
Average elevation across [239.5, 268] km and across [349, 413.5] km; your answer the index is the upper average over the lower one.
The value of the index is 1.64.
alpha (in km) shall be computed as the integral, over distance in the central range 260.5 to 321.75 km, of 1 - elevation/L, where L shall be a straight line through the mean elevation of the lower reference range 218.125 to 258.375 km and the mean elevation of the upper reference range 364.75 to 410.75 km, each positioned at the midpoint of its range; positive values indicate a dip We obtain 4.5 km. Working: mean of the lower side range 1.79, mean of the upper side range 2.09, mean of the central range 1.76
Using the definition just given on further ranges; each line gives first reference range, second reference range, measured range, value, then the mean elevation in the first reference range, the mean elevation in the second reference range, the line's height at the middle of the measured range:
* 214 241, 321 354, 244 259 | 6.0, 2.12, 1.68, 2.02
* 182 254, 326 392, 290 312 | -2.5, 1.98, 1.81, 1.88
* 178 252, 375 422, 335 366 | 8.7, 2.01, 2.08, 2.06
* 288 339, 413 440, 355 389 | 1.1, 2.07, 2.03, 2.05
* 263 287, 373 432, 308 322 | -4.2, 1.4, 2.07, 1.61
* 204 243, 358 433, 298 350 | 4.3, 2.1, 2.04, 2.06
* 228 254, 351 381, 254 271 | 9.3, 1.81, 1.85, 1.82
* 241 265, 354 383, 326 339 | -2.1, 1.17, 1.93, 1.69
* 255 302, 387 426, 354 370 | 0.8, 1.51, 2.05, 1.86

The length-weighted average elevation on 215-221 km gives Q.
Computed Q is 2.14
